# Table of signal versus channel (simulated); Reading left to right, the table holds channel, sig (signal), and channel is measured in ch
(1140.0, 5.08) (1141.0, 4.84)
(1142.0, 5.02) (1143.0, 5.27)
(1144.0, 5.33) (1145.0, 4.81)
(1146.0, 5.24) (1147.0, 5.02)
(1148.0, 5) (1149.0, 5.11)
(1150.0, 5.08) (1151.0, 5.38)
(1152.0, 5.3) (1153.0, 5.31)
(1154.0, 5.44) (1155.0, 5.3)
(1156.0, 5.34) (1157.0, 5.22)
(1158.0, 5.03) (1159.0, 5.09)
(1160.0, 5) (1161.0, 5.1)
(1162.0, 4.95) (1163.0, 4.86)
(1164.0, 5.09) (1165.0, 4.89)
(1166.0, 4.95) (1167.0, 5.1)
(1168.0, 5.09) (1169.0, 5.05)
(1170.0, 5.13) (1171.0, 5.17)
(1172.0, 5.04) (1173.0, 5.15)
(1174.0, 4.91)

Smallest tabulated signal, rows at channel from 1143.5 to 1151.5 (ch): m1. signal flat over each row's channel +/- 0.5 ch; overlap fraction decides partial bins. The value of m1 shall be 4.81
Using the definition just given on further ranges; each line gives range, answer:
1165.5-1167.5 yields 4.95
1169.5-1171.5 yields 5.13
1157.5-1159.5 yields 5.03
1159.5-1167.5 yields 4.86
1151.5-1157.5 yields 5.22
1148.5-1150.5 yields 5.08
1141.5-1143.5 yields 5.02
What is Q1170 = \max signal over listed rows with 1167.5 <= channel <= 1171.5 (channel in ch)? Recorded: 5.17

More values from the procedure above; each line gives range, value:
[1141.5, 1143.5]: 5.27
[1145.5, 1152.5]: 5.38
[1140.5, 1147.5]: 5.33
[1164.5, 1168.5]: 5.1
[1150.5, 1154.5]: 5.44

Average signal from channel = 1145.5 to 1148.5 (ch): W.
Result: 5.09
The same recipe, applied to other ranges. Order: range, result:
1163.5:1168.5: 5.02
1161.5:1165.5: 4.95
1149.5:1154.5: 5.3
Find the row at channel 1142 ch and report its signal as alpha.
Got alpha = 5.02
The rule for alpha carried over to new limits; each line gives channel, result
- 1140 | 5.08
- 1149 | 5.11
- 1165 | 4.89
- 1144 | 5.33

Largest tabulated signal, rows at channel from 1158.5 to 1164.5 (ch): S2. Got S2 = 5.1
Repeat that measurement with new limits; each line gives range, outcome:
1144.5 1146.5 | 5.24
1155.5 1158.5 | 5.34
